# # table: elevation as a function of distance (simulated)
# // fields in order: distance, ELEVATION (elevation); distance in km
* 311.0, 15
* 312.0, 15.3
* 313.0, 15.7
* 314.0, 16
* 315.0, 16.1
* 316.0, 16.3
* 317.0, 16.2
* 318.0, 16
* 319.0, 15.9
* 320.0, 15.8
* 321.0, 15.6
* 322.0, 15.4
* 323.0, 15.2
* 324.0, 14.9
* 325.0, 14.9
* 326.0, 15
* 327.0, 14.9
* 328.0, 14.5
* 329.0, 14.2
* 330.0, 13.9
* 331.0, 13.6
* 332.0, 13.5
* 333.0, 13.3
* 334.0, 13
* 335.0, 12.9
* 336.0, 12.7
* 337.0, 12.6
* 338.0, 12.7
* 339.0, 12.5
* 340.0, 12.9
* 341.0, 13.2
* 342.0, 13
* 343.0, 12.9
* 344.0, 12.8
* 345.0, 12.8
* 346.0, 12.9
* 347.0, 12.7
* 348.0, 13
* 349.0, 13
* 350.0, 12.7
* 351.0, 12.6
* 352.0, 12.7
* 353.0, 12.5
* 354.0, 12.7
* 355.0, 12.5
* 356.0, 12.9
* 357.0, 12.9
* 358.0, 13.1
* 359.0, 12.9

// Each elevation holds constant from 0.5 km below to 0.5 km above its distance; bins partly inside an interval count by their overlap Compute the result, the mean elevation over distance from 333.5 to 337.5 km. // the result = 12.8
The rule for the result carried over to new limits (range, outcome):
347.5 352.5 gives 12.8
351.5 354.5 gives 12.6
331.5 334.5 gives 13.3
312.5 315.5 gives 15.9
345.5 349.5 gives 12.9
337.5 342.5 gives 12.9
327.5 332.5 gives 13.9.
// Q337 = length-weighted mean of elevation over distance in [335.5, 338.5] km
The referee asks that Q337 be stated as 12.7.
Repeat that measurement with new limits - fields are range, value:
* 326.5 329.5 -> 14.5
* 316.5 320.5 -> 16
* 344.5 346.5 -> 12.9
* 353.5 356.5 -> 12.7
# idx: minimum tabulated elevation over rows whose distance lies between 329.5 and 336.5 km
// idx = 12.7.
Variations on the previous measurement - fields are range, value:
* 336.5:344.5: 12.5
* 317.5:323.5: 15.2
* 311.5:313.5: 15.3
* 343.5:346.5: 12.8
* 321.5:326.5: 14.9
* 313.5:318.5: 16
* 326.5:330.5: 13.9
